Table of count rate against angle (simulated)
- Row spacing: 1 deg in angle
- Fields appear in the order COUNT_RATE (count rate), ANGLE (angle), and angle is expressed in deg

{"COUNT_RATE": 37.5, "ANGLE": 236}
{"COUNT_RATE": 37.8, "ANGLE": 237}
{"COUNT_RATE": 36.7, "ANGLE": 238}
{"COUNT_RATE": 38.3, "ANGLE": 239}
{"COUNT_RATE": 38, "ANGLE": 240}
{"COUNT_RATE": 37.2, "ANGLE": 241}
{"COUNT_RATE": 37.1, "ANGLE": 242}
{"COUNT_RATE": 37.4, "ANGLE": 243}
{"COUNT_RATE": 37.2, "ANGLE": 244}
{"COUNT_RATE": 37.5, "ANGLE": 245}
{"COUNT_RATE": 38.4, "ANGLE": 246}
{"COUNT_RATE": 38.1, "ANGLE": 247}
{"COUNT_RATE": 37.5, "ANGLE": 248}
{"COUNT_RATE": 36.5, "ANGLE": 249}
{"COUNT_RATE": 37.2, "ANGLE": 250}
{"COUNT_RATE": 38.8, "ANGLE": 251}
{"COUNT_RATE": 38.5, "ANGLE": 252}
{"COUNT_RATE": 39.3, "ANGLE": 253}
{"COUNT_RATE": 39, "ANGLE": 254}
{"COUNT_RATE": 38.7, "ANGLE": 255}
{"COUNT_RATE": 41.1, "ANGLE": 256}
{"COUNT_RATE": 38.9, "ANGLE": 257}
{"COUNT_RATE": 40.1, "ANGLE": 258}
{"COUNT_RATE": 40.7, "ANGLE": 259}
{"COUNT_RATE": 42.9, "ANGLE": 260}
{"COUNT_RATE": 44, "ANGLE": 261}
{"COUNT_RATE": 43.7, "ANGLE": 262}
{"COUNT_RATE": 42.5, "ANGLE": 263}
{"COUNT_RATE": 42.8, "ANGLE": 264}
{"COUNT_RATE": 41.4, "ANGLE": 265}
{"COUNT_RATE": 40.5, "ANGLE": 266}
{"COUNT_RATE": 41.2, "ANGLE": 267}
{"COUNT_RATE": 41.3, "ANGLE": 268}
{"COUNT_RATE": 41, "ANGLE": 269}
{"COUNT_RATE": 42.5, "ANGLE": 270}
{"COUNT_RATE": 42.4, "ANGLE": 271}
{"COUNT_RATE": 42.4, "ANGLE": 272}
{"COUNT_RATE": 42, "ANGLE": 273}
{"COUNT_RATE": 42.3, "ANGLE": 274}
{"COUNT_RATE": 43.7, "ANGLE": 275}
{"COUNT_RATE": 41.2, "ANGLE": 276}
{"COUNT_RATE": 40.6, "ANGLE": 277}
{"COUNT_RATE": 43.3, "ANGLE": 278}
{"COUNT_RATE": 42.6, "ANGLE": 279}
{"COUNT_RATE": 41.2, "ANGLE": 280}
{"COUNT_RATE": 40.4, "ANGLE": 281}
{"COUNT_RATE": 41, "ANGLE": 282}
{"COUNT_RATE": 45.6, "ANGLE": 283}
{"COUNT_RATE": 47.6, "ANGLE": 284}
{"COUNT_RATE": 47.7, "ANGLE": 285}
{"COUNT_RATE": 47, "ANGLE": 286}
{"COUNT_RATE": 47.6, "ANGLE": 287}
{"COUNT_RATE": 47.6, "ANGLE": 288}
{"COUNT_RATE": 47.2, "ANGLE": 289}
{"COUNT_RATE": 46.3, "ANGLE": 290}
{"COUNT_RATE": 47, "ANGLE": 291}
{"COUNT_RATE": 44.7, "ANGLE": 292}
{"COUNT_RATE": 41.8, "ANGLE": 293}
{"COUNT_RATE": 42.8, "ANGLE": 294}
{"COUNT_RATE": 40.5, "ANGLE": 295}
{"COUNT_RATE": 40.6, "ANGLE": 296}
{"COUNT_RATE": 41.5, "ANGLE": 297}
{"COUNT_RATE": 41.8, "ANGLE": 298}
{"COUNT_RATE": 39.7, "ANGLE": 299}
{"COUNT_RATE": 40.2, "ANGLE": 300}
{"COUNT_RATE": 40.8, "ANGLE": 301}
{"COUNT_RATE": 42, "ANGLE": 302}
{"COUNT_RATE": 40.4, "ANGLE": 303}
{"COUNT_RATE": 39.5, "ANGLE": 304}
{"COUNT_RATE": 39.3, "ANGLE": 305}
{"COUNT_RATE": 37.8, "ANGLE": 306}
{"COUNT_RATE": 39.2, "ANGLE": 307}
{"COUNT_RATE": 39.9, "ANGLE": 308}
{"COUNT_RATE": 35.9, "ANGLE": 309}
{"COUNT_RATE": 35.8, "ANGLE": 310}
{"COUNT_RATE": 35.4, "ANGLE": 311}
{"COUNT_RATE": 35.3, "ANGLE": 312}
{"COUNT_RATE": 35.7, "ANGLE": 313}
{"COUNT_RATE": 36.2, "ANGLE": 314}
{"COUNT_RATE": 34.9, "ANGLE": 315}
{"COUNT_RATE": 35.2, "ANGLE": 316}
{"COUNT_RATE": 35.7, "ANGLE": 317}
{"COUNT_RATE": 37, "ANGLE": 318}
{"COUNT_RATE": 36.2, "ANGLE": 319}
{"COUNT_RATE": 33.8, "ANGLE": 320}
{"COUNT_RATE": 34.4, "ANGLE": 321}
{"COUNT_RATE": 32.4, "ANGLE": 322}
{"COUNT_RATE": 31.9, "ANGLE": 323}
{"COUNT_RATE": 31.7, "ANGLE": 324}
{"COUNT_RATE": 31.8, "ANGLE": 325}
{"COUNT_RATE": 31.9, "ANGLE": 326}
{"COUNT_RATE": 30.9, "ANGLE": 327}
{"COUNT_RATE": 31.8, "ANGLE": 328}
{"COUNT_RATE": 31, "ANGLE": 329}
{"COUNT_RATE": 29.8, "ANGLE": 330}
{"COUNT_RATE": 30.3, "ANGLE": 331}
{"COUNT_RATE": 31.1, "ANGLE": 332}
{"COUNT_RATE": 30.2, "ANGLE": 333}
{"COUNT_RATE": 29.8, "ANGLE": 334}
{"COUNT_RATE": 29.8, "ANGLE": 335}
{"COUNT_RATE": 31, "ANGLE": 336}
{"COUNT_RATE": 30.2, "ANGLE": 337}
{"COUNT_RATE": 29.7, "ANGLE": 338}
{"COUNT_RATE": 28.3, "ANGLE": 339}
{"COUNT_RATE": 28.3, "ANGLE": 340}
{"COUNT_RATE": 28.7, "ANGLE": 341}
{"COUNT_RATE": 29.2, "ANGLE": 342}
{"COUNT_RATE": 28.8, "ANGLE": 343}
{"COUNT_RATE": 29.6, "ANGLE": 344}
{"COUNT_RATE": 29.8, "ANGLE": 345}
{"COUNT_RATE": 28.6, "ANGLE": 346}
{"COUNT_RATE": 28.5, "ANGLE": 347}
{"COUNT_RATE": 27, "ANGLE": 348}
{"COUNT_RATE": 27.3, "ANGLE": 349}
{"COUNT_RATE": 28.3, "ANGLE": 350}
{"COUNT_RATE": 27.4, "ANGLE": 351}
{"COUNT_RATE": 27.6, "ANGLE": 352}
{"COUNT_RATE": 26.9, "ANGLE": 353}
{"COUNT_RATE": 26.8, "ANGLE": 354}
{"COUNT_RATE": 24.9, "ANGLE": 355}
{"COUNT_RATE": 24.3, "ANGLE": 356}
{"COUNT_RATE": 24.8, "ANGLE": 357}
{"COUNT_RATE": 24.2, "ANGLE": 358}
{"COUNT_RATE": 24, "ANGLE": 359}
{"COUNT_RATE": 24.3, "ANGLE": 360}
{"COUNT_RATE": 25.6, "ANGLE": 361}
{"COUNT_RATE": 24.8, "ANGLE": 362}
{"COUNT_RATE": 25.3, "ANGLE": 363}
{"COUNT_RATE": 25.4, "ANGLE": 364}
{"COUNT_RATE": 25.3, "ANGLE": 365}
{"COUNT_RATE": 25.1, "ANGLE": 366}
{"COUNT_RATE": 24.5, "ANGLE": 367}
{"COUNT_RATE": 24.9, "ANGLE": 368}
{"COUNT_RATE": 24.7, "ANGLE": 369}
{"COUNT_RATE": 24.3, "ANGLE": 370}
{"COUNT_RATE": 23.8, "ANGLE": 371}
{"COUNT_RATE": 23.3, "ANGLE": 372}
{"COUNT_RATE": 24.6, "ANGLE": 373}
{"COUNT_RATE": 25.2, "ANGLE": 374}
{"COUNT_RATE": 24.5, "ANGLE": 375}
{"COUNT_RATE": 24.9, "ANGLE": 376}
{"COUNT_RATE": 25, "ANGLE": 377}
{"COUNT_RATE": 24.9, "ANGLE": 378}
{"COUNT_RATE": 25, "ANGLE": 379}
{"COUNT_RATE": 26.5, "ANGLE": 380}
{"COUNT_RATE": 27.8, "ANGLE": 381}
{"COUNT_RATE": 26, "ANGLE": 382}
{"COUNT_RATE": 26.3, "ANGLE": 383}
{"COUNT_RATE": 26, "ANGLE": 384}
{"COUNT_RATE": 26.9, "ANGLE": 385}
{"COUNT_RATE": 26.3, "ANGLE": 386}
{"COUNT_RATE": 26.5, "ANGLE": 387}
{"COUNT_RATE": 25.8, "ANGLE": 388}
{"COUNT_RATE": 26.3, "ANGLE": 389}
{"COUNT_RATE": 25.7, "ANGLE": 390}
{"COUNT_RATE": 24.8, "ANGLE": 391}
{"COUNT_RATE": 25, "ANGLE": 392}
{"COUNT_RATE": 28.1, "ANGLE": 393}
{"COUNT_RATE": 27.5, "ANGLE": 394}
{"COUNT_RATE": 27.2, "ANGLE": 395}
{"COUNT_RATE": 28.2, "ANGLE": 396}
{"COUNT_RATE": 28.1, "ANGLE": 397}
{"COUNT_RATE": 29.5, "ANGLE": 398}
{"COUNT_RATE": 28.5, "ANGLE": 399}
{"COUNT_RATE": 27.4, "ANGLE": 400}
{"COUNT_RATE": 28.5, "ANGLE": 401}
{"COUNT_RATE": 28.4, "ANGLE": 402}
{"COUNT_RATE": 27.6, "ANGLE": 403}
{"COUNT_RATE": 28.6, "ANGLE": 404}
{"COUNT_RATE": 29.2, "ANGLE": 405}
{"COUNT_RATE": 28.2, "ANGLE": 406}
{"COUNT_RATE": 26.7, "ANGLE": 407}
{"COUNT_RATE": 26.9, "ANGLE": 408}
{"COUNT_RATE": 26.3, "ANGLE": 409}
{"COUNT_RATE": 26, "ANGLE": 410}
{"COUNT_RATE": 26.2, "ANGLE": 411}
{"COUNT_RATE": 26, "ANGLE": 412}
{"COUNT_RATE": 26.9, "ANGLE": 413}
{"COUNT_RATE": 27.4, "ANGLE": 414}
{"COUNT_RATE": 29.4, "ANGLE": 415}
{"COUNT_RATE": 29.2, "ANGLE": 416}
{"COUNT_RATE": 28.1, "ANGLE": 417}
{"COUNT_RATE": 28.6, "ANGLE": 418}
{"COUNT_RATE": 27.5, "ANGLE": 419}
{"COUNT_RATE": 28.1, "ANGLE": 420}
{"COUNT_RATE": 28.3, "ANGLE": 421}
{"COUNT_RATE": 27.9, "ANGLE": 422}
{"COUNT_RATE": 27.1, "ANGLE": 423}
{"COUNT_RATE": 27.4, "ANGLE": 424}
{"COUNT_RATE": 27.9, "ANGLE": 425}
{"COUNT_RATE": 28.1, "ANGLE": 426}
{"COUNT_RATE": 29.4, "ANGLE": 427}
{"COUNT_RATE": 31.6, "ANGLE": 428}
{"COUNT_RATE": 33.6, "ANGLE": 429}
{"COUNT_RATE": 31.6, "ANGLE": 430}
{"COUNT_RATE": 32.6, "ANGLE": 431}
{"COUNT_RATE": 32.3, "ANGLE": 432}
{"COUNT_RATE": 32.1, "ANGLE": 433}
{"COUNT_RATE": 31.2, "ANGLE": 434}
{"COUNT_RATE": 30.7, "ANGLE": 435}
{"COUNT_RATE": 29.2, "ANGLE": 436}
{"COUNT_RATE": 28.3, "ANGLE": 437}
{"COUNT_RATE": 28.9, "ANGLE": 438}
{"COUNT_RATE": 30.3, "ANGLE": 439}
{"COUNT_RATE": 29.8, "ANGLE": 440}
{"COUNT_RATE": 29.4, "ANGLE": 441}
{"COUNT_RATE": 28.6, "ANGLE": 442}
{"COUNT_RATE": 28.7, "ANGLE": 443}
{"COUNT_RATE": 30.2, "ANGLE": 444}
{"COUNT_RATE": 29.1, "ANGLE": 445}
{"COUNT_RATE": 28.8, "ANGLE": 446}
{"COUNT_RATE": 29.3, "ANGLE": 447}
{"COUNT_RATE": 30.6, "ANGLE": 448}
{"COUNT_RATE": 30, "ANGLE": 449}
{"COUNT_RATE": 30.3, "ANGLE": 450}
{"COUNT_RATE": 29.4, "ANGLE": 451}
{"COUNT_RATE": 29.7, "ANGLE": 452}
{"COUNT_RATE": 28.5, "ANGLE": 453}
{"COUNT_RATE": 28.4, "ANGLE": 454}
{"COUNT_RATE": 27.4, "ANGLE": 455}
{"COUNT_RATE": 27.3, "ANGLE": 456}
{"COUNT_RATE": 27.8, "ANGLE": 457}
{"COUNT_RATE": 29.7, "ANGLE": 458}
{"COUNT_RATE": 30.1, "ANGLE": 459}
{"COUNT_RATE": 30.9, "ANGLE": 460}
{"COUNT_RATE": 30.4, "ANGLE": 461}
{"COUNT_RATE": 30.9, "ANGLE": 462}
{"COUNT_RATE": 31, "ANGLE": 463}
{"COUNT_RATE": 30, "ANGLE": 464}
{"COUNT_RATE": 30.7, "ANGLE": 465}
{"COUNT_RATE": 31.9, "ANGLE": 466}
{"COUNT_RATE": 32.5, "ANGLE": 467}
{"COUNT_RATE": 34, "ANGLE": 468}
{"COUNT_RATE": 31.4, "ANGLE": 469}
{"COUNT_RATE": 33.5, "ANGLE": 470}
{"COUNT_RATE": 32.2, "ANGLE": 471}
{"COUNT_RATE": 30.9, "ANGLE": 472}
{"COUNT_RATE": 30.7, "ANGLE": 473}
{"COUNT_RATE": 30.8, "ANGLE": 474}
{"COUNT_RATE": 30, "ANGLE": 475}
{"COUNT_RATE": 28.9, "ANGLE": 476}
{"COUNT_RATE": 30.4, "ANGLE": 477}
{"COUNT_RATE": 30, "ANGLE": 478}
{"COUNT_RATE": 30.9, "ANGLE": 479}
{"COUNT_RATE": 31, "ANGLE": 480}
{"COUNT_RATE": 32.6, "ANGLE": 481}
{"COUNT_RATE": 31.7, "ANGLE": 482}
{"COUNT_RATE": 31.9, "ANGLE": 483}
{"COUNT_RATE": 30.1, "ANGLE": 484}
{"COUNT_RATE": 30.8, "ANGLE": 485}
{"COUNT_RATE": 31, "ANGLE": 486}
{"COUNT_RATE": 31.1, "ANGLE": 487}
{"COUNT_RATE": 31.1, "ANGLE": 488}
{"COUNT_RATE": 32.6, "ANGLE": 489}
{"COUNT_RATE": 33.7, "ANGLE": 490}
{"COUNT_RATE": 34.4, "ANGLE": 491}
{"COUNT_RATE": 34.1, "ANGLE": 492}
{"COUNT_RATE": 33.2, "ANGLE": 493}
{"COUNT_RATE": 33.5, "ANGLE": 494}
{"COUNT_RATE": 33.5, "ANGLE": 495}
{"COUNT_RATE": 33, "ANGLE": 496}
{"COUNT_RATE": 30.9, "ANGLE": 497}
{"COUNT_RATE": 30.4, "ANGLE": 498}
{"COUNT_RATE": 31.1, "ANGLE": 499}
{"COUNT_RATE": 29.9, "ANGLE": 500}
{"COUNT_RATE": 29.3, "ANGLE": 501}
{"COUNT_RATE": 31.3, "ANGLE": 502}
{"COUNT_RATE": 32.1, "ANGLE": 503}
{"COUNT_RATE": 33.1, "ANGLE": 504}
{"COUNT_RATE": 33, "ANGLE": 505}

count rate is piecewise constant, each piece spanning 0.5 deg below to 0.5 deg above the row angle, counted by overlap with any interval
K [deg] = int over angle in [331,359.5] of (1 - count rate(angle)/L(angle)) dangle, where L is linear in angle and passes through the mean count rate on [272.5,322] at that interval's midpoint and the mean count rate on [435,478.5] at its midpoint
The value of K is 7.1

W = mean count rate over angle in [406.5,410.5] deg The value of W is 26.5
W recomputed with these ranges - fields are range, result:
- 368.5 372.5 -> 24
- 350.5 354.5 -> 27.2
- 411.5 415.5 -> 27.4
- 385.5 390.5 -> 26.1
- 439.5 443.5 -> 29.1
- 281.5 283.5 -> 43.3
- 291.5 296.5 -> 42.1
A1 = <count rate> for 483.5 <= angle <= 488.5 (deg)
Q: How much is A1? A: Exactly 30.8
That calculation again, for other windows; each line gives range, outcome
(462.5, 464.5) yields 30.5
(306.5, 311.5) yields 37.2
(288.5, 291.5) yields 46.8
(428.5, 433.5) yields 32.4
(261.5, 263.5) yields 43.1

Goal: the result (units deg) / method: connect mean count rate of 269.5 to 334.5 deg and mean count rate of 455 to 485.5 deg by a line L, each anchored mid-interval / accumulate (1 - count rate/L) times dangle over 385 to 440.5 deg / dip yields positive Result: 8.6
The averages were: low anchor 38.9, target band 28.3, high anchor 30.8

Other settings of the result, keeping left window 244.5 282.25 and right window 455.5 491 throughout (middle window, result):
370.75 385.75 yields 4.2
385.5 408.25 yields 4.7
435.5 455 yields 1.8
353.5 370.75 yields 5.4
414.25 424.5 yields 1.6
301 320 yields 0.6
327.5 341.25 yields 2.7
